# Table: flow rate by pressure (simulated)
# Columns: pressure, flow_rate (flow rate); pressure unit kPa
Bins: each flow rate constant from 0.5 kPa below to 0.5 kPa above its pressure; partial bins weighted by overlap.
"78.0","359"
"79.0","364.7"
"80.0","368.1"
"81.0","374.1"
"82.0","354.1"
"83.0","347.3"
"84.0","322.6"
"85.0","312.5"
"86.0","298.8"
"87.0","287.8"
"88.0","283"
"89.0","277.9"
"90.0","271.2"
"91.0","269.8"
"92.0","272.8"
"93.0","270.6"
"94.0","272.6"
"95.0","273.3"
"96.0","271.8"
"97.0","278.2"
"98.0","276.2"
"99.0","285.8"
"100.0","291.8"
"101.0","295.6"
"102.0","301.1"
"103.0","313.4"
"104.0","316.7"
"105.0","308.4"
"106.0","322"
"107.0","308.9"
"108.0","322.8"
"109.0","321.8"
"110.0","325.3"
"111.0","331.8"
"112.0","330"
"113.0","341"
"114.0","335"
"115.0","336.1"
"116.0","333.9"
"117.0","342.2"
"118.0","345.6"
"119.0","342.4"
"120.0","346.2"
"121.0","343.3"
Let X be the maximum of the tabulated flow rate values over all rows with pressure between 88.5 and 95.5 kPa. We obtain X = 277.9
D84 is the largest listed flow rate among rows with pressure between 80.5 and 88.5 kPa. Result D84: 374.1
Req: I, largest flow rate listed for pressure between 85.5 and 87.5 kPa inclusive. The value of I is 298.8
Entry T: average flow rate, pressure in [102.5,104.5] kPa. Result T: 315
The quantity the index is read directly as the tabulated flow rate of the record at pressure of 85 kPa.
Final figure 312.5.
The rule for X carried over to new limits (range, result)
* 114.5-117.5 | 342.2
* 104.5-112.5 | 331.8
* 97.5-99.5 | 285.8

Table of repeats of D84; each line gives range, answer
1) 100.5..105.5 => 316.7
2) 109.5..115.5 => 341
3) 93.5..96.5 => 273.3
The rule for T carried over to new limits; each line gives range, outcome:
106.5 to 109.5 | 318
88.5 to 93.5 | 272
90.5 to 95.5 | 272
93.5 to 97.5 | 274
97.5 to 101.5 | 287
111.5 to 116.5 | 335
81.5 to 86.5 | 327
